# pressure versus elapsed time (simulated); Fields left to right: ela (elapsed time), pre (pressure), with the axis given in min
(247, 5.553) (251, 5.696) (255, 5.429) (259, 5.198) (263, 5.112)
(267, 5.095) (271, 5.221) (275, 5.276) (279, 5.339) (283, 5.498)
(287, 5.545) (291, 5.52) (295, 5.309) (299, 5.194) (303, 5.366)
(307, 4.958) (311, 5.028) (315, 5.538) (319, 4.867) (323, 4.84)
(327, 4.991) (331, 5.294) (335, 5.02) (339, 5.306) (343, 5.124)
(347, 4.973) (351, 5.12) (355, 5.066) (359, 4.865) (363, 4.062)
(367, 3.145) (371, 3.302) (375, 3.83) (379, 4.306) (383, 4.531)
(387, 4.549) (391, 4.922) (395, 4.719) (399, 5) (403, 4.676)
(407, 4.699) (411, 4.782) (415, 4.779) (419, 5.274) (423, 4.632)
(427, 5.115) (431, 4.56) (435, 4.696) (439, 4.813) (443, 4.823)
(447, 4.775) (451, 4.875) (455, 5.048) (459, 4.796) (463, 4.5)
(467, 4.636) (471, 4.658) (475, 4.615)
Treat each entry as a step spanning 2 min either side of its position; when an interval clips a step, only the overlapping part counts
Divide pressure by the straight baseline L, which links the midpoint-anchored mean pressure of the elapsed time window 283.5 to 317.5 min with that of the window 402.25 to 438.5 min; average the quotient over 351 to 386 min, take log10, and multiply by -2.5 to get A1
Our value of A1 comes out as 0.19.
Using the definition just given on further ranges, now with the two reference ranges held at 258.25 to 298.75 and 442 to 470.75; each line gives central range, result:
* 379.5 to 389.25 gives 0.109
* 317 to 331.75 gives 0.042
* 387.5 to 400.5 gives 0.027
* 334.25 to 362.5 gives 0.018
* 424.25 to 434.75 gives 0.012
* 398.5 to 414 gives 0.035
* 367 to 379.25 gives 0.351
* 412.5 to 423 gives -0.012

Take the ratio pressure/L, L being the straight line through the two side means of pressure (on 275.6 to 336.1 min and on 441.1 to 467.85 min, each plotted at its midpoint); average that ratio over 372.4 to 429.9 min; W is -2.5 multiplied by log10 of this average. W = 0.06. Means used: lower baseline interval 5.22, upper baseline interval 4.78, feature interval 4.68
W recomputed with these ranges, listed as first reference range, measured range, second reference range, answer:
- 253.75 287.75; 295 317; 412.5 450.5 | -0.01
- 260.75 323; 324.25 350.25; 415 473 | 0.00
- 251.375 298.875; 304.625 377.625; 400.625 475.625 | 0.08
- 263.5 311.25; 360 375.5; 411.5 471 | 0.35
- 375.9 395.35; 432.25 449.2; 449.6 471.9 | -0.02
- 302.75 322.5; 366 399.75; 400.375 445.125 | 0.15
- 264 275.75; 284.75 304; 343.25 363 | -0.06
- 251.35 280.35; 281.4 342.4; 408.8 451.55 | -0.02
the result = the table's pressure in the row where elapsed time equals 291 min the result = 5.52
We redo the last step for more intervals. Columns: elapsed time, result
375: 3.83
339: 5.306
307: 4.958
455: 5.048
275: 5.276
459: 4.796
